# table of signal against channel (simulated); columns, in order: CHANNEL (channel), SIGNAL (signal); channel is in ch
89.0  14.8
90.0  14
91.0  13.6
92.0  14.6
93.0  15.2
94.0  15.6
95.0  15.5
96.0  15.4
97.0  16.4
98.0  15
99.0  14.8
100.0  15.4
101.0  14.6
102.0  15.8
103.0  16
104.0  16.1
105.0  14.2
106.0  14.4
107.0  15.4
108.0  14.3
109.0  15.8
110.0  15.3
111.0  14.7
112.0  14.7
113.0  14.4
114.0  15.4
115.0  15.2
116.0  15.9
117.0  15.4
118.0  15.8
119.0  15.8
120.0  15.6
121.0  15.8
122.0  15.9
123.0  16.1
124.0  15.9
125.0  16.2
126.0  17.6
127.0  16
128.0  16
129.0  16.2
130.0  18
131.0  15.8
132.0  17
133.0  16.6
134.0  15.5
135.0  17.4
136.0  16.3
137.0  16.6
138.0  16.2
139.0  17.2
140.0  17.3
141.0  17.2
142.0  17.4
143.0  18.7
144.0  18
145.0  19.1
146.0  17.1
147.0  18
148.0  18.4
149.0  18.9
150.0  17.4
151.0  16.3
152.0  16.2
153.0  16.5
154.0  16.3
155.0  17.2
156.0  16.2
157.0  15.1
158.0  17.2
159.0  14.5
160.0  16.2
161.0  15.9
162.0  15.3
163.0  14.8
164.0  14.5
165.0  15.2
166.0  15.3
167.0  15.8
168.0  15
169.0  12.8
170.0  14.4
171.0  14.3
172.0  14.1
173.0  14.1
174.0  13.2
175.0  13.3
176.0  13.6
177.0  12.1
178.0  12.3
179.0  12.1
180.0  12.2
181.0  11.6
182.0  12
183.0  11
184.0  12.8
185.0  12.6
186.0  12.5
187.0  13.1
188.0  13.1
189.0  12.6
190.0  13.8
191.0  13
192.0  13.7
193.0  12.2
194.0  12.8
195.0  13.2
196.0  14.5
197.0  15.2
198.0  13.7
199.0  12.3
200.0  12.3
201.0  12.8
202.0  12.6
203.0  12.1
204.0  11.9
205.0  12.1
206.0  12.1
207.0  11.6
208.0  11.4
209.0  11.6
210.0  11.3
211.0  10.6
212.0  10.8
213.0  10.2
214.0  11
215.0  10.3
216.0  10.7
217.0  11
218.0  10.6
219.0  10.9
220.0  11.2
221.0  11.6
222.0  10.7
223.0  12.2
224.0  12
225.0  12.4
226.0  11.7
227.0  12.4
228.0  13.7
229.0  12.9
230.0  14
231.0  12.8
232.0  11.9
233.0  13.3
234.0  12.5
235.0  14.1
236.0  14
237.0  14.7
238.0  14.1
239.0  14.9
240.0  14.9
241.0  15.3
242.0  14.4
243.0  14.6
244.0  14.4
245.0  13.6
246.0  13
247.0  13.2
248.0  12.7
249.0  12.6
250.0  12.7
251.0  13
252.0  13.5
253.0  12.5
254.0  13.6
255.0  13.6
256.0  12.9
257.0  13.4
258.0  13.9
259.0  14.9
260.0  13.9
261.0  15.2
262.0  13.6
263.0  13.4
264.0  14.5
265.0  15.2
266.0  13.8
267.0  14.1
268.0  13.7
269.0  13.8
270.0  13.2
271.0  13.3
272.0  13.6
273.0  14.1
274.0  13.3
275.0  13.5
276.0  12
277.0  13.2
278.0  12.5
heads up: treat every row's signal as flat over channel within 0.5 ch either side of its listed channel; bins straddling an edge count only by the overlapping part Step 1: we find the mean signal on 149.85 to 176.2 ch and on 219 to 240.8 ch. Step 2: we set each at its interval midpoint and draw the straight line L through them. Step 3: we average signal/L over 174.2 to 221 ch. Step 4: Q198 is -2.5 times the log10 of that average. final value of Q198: 0.154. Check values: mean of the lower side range 15.2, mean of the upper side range 12.9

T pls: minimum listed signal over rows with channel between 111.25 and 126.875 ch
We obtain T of 14.4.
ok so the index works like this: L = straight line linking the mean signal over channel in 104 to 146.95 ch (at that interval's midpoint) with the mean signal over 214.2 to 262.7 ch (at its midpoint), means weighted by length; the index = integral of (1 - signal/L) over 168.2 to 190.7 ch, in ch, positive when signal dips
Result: 2.7 ch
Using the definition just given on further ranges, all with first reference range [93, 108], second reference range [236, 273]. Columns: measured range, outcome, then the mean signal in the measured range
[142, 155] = -2.38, 17.6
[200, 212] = 2.09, 11.8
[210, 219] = 2.22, 10.7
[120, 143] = -2.43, 16.6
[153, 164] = -0.82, 15.8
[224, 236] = 1.00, 12.9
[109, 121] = -0.14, 15.3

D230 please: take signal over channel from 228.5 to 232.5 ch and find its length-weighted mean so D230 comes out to 12.9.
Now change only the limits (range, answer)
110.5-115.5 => 14.9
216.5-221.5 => 11.1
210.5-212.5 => 10.7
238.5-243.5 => 14.8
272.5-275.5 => 13.6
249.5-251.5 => 12.8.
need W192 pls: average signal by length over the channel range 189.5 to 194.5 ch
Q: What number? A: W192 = 13.1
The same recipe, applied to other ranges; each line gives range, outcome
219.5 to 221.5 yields 11.4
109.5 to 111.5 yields 15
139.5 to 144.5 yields 17.7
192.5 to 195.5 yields 12.7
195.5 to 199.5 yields 13.9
